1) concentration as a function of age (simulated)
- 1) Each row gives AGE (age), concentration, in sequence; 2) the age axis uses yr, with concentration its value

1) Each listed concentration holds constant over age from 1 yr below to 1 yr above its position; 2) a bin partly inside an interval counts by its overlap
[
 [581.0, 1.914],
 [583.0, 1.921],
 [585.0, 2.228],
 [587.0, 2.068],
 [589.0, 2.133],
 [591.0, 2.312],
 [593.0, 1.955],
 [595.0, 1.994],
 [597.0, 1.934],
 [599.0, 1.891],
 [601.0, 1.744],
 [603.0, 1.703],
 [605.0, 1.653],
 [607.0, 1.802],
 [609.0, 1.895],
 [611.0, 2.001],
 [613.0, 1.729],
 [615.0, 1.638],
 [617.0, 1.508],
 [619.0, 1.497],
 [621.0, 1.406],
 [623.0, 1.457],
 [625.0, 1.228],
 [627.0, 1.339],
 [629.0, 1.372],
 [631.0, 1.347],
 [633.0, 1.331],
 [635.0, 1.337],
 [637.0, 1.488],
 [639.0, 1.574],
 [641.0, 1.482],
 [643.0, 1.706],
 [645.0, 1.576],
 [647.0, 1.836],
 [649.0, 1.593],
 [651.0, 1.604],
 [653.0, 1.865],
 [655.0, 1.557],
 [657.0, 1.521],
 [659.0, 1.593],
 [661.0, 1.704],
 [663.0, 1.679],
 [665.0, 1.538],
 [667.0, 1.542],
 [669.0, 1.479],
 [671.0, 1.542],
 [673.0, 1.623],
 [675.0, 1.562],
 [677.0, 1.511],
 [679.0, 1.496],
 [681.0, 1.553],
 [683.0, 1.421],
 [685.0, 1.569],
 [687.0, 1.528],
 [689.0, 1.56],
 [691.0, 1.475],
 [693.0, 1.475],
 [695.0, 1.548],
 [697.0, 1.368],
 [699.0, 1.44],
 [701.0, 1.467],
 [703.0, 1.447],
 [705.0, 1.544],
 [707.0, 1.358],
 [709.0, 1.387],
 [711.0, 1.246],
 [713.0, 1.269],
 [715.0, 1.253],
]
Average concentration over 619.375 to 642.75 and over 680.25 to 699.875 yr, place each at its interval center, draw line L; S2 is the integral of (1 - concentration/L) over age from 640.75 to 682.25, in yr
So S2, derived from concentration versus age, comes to -4.2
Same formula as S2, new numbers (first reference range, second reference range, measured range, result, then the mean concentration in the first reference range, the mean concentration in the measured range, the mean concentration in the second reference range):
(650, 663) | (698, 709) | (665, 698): 0.5 yr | 1.64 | 1.52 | 1.45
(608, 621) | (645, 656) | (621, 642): 3.6 yr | 1.69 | 1.4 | 1.68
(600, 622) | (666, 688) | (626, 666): 1.2 yr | 1.69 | 1.55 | 1.53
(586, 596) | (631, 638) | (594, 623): 1.2 yr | 2.09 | 1.73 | 1.38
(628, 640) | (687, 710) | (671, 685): -0.8 yr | 1.41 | 1.53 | 1.46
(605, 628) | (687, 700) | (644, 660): -1.0 yr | 1.59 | 1.64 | 1.48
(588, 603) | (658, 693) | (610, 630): 3.6 yr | 1.98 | 1.52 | 1.55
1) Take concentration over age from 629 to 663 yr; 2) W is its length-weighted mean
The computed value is 1.57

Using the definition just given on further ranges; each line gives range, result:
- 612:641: 1.45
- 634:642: 1.47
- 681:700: 1.49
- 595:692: 1.59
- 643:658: 1.65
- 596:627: 1.66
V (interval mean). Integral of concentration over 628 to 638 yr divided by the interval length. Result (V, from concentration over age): 1.38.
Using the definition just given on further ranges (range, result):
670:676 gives 1.58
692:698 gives 1.46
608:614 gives 1.88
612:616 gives 1.68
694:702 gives 1.46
